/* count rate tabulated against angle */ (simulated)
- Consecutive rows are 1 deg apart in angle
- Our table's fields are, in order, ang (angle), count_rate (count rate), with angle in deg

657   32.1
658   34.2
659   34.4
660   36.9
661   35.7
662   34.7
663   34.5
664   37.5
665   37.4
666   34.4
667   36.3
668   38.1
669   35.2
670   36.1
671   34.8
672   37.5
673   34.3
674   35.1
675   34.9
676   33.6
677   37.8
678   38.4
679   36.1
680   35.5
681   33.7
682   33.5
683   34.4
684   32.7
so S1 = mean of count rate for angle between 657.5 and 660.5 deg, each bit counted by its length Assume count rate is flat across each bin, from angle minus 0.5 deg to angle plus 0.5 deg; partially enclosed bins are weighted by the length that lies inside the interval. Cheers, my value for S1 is 35.2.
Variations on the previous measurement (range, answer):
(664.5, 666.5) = 35.9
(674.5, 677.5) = 35.4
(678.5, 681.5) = 35.1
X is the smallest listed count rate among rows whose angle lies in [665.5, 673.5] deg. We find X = 34.3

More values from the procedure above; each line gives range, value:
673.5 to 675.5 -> 34.9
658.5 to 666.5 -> 34.4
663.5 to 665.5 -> 37.4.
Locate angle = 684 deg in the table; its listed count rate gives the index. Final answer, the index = 32.7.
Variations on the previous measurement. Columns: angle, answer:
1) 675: 34.9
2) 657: 32.1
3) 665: 37.4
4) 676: 33.6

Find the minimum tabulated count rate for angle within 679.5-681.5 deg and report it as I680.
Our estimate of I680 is 33.7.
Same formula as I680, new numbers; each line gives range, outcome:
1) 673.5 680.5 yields 33.6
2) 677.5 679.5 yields 36.1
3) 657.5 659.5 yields 34.2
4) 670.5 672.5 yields 34.8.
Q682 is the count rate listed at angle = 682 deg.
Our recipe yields 33.5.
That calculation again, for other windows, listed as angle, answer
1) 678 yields 38.4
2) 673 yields 34.3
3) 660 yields 36.9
